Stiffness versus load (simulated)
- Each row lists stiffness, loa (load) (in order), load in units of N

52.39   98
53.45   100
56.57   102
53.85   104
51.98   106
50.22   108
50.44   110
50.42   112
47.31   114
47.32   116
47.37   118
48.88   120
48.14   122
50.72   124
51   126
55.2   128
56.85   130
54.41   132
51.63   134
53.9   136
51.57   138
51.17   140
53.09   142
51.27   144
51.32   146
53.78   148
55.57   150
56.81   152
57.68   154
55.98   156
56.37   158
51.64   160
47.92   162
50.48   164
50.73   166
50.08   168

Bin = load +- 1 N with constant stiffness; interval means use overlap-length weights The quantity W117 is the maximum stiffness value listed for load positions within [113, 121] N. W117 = 48.88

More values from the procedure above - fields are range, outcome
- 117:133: 56.85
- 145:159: 57.68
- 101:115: 56.57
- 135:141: 53.9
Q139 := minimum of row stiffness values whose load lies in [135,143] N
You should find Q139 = 51.17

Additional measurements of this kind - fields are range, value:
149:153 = 55.57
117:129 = 47.37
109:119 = 47.31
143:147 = 51.27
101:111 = 50.22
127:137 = 51.63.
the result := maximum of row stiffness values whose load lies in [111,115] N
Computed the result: 50.42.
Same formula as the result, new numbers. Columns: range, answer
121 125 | 50.72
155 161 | 56.37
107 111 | 50.44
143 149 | 53.78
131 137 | 54.41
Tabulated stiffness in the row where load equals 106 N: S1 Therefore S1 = 51.98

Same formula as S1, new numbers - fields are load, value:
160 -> 51.64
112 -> 50.42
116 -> 47.32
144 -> 51.27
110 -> 50.44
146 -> 51.32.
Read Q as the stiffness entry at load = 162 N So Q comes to 47.92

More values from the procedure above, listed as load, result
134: 51.63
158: 56.37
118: 47.37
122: 48.14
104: 53.85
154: 57.68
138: 51.57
